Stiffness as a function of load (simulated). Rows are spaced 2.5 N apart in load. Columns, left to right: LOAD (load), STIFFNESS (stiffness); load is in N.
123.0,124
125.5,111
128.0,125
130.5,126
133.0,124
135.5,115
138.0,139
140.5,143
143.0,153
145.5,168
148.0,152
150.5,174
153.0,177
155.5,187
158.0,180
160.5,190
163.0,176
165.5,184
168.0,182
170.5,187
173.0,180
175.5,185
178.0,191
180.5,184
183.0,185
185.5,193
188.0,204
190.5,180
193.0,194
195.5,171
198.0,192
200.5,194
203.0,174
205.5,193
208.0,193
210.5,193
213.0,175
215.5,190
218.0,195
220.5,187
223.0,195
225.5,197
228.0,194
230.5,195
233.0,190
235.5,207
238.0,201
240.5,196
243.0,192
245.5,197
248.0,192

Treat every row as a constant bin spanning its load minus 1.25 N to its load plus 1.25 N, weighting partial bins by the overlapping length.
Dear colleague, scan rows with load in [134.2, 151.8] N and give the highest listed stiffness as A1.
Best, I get 174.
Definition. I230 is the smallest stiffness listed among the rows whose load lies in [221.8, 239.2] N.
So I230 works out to 190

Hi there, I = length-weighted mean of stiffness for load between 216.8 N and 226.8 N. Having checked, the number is 193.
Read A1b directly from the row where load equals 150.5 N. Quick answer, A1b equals 174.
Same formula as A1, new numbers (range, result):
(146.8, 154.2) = 177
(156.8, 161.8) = 190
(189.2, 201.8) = 194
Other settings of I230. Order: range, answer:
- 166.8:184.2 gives 180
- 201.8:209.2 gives 174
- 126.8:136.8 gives 115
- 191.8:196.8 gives 171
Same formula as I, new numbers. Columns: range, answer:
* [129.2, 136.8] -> 122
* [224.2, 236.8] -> 197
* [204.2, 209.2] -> 193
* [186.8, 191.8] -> 192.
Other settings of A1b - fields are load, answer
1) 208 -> 193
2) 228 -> 194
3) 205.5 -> 193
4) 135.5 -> 115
